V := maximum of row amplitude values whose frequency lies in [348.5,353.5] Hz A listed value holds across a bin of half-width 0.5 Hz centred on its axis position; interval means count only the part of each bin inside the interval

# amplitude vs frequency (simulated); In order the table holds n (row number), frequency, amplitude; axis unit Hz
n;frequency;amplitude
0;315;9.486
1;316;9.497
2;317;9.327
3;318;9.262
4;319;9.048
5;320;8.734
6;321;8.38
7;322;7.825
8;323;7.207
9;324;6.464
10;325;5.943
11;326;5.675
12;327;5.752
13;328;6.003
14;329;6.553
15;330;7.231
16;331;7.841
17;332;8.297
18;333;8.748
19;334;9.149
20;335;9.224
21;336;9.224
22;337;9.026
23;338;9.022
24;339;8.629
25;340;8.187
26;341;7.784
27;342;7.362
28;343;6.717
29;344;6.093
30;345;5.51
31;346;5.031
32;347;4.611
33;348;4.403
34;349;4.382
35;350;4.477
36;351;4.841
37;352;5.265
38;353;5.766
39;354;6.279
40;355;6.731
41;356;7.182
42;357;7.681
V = 5.766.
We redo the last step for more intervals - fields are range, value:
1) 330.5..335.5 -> 9.224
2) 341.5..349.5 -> 7.362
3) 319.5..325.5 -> 8.734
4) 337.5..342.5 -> 9.022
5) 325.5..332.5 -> 8.297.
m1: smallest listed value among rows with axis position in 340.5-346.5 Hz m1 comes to 5.031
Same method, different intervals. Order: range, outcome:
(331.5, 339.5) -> 8.297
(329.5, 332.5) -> 7.231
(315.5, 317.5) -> 9.327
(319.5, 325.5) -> 5.943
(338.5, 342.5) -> 7.362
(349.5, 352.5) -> 4.477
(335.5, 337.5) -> 9.026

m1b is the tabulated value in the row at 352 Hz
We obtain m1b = 5.265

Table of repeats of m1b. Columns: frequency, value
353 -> 5.766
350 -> 4.477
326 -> 5.675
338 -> 9.022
